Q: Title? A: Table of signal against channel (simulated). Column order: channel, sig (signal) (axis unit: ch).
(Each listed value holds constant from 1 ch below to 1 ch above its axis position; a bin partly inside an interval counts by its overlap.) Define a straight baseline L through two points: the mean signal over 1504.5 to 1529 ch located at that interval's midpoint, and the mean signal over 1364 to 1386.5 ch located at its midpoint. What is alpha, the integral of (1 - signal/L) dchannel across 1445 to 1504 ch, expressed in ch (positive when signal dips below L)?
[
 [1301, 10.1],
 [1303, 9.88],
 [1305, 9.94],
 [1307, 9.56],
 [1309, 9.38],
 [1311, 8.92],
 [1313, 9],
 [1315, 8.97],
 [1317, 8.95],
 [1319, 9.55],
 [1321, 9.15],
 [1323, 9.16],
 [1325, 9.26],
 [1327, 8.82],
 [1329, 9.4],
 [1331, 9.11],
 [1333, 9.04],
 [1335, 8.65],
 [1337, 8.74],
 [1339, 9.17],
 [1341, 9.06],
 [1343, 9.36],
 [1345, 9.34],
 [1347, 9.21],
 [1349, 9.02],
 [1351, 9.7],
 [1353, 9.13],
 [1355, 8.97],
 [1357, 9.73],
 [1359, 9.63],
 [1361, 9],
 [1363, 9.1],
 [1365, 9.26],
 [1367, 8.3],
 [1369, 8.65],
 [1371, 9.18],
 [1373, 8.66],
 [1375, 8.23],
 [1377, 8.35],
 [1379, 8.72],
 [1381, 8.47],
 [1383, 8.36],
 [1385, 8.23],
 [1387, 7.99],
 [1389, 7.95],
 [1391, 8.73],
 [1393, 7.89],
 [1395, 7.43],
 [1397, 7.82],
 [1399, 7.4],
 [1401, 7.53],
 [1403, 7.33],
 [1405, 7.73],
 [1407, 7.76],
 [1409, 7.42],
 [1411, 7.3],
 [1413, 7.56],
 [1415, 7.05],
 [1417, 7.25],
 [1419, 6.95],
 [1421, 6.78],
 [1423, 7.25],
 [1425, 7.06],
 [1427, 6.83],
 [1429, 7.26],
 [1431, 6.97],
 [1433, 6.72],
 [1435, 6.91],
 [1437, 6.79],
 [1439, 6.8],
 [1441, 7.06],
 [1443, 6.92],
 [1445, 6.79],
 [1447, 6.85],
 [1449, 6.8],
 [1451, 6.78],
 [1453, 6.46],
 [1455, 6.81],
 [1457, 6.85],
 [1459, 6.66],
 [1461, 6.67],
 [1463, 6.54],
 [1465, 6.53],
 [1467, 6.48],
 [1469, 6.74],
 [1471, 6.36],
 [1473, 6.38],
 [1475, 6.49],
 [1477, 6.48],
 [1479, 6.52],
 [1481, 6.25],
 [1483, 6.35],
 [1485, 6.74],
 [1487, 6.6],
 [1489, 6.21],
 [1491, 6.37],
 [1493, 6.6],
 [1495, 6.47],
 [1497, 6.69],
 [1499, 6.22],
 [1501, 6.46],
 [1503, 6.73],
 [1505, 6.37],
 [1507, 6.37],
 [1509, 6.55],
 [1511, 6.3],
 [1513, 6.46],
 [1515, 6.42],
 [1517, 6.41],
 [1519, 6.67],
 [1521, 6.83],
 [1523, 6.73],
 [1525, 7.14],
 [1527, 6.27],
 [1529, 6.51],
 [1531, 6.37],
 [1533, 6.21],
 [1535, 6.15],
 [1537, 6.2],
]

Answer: 4.8 ch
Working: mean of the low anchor 8.57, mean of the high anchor 6.55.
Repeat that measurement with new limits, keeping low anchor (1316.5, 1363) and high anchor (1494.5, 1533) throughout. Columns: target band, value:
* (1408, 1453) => 4.62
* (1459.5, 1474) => 1.41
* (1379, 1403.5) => 1.24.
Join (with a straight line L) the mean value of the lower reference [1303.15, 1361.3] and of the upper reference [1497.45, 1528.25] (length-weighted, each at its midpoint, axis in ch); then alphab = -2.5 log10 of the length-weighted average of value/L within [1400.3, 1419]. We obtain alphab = 0.09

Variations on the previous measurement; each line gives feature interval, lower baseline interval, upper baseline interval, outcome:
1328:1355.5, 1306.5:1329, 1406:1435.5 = -0.06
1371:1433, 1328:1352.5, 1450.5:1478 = 0.03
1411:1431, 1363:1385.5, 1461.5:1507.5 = 0.09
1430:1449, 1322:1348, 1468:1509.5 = 0.07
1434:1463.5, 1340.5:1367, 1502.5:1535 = 0.13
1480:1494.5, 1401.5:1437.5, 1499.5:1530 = 0.05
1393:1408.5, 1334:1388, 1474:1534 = 0.09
